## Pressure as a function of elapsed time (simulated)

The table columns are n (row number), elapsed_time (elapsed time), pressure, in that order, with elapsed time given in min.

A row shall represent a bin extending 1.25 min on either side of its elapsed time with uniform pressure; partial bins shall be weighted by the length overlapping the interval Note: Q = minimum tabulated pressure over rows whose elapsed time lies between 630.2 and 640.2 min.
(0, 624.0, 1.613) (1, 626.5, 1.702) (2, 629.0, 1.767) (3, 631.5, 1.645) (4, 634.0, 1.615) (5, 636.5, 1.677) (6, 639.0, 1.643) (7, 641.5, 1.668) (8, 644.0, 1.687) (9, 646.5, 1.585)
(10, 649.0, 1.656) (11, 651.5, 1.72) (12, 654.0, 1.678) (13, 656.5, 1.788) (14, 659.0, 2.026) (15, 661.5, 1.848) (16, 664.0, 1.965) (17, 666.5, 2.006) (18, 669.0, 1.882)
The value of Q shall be 1.615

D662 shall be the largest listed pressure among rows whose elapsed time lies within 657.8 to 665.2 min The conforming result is 2.026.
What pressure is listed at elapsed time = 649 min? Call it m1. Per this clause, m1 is 1.656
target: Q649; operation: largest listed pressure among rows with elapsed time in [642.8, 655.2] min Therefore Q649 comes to 1.72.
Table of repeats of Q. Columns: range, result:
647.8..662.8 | 1.656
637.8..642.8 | 1.643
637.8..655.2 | 1.585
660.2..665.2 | 1.848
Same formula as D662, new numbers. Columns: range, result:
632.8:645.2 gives 1.687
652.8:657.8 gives 1.788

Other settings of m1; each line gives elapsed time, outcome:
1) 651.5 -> 1.72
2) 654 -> 1.678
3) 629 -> 1.767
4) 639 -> 1.643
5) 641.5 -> 1.668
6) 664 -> 1.965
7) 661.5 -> 1.848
